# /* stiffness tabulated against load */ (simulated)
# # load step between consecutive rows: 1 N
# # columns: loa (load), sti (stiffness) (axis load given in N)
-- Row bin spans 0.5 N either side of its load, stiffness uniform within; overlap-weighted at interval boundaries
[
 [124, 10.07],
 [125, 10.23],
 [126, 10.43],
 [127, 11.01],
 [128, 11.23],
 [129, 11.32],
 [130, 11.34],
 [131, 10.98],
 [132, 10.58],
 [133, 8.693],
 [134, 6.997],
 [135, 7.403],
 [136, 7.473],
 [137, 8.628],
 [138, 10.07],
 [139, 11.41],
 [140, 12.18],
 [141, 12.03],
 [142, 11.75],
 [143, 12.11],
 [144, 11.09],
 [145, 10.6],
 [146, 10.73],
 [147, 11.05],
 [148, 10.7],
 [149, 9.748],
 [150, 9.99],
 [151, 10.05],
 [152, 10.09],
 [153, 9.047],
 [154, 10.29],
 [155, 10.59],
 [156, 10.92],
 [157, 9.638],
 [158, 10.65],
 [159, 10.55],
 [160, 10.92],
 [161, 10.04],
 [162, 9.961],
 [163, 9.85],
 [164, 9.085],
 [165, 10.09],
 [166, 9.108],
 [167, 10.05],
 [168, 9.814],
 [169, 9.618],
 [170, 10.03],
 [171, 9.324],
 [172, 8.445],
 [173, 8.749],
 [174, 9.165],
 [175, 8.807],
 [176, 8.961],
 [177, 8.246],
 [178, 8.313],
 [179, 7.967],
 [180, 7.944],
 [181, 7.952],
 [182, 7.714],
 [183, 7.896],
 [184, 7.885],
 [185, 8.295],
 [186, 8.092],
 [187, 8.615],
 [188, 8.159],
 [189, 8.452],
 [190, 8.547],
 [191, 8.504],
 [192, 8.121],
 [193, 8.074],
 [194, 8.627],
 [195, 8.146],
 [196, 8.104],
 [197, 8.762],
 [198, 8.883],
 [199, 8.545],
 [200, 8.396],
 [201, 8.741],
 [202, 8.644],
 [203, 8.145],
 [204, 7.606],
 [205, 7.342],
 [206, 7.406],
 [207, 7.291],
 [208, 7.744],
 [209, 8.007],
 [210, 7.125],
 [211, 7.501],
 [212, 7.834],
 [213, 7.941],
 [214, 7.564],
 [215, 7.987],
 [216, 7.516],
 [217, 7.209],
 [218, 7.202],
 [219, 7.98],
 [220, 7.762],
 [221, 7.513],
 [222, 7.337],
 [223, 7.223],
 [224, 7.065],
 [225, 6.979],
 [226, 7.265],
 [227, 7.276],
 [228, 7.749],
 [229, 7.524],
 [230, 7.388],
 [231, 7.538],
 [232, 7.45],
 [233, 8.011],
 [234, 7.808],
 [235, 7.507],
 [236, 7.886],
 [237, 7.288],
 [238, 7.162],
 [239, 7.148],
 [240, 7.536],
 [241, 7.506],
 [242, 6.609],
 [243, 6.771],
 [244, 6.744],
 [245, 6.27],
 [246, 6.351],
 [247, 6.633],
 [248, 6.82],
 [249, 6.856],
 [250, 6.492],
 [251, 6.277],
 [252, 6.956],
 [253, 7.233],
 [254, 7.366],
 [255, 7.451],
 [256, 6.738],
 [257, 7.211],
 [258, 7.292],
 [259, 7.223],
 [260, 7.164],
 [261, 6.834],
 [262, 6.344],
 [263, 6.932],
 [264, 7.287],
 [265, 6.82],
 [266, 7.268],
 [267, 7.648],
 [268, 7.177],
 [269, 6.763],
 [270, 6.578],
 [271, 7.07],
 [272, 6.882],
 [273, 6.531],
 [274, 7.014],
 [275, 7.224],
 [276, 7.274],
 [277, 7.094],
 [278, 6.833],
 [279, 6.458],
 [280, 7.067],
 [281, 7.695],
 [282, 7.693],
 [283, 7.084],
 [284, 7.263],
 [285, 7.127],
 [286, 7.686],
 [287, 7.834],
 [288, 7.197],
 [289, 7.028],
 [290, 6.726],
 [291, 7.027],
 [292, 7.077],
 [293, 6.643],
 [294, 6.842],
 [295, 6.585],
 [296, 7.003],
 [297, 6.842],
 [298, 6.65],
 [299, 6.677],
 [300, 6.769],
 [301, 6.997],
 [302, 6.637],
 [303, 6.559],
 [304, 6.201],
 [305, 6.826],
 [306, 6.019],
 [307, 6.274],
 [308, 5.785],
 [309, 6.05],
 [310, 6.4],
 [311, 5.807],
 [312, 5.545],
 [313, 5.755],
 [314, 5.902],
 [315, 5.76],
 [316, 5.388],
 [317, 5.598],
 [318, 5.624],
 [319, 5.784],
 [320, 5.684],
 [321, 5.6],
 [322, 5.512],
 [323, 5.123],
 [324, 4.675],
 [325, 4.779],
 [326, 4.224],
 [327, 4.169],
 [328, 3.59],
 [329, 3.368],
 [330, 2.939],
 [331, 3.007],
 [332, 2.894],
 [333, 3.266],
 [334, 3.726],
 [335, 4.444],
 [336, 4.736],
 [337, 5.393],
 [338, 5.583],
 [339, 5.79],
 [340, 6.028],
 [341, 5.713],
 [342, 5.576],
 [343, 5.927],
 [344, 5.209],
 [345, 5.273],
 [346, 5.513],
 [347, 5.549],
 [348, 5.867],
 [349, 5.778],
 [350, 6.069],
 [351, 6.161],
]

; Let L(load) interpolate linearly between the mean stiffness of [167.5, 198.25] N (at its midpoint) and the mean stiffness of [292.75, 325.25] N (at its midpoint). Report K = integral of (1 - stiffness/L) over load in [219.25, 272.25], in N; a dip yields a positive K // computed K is 1.2 N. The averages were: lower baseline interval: 8.52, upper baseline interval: 6.08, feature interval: 7.14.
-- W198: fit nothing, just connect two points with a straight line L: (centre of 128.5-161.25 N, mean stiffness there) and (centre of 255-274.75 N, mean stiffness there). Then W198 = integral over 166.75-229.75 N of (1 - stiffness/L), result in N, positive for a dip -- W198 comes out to 5.2 N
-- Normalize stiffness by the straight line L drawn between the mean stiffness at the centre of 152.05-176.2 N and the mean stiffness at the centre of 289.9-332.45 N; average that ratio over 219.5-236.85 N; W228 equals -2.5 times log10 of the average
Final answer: 0.07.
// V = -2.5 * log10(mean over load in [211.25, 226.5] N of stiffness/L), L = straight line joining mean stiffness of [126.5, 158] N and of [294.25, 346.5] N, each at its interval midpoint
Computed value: 0.102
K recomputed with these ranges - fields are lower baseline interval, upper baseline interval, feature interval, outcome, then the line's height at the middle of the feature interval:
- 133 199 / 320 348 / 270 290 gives -2.89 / 6.24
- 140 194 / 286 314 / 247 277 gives 1.73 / 7.42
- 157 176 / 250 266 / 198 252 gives 3.58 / 7.96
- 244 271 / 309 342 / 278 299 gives -3.61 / 6.03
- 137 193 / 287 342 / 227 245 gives 0.84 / 7.71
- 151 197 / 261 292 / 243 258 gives 1.49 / 7.59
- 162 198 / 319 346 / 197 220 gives 0.27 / 7.95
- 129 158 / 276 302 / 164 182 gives 1.23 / 9.6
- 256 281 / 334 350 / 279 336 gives 3.12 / 6.18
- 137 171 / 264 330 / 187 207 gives 1.99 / 9.17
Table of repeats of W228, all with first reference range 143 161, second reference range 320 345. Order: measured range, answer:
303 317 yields -0.113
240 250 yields 0.108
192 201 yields 0.070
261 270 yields -0.030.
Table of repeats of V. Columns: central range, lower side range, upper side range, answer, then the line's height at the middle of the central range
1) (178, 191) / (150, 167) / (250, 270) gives 0.140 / 9.28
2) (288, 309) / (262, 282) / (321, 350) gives -0.094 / 6.1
